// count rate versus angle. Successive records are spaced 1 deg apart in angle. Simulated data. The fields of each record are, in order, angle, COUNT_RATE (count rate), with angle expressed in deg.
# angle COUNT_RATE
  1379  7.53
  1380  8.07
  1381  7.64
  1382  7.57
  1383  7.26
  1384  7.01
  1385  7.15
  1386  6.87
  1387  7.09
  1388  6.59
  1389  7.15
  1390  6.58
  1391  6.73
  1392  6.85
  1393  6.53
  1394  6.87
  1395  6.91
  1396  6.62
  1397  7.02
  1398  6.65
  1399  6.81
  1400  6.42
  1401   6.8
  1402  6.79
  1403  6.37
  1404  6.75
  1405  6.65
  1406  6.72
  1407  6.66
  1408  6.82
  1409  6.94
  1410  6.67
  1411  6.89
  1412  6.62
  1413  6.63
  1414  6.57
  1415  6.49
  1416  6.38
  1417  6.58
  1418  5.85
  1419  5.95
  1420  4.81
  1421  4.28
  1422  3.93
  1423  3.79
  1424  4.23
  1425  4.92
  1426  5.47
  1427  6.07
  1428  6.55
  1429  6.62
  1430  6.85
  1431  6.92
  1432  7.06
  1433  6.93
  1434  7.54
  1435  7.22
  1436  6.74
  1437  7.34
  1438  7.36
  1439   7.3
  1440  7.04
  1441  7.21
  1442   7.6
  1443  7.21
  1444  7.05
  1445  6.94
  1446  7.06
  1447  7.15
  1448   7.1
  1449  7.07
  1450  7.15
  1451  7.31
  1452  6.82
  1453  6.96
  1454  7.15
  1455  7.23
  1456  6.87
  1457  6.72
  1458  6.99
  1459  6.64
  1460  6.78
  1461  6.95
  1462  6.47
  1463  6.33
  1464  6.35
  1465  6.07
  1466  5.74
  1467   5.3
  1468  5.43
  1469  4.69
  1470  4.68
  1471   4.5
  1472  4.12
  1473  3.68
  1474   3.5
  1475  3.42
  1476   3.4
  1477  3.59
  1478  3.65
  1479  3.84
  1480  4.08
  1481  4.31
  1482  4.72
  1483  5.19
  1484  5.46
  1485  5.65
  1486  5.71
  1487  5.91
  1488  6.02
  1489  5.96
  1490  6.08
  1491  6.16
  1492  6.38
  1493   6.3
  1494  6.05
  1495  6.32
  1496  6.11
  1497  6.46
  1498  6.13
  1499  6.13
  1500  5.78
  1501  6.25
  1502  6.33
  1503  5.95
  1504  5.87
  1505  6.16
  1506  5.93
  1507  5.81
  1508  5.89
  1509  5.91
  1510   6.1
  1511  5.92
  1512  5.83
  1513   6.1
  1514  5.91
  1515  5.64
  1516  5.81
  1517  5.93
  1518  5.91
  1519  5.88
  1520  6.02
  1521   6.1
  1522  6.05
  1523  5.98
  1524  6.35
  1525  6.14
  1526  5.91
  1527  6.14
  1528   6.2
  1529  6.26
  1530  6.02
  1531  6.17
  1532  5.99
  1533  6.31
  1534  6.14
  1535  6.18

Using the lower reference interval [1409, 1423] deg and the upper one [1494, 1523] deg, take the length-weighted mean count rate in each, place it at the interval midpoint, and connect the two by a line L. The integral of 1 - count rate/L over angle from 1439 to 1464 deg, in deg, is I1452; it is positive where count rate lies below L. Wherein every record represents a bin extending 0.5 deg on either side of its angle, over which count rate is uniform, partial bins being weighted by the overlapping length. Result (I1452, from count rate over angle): -4.3 deg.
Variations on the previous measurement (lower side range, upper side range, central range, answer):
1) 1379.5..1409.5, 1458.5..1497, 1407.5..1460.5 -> -4.0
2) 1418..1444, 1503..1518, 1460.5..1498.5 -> 4.9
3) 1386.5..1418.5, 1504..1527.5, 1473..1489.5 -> 4.2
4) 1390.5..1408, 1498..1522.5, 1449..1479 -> 3.0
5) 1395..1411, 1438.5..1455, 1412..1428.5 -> 3.2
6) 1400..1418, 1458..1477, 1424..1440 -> -1.5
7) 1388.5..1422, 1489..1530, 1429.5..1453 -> -2.9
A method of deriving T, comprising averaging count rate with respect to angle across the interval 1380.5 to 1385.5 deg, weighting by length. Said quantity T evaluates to 7.33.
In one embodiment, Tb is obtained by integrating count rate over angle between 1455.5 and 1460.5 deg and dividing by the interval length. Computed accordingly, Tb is 6.8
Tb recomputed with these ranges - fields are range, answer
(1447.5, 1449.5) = 7.08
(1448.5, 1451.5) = 7.18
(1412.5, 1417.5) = 6.53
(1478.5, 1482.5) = 4.24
